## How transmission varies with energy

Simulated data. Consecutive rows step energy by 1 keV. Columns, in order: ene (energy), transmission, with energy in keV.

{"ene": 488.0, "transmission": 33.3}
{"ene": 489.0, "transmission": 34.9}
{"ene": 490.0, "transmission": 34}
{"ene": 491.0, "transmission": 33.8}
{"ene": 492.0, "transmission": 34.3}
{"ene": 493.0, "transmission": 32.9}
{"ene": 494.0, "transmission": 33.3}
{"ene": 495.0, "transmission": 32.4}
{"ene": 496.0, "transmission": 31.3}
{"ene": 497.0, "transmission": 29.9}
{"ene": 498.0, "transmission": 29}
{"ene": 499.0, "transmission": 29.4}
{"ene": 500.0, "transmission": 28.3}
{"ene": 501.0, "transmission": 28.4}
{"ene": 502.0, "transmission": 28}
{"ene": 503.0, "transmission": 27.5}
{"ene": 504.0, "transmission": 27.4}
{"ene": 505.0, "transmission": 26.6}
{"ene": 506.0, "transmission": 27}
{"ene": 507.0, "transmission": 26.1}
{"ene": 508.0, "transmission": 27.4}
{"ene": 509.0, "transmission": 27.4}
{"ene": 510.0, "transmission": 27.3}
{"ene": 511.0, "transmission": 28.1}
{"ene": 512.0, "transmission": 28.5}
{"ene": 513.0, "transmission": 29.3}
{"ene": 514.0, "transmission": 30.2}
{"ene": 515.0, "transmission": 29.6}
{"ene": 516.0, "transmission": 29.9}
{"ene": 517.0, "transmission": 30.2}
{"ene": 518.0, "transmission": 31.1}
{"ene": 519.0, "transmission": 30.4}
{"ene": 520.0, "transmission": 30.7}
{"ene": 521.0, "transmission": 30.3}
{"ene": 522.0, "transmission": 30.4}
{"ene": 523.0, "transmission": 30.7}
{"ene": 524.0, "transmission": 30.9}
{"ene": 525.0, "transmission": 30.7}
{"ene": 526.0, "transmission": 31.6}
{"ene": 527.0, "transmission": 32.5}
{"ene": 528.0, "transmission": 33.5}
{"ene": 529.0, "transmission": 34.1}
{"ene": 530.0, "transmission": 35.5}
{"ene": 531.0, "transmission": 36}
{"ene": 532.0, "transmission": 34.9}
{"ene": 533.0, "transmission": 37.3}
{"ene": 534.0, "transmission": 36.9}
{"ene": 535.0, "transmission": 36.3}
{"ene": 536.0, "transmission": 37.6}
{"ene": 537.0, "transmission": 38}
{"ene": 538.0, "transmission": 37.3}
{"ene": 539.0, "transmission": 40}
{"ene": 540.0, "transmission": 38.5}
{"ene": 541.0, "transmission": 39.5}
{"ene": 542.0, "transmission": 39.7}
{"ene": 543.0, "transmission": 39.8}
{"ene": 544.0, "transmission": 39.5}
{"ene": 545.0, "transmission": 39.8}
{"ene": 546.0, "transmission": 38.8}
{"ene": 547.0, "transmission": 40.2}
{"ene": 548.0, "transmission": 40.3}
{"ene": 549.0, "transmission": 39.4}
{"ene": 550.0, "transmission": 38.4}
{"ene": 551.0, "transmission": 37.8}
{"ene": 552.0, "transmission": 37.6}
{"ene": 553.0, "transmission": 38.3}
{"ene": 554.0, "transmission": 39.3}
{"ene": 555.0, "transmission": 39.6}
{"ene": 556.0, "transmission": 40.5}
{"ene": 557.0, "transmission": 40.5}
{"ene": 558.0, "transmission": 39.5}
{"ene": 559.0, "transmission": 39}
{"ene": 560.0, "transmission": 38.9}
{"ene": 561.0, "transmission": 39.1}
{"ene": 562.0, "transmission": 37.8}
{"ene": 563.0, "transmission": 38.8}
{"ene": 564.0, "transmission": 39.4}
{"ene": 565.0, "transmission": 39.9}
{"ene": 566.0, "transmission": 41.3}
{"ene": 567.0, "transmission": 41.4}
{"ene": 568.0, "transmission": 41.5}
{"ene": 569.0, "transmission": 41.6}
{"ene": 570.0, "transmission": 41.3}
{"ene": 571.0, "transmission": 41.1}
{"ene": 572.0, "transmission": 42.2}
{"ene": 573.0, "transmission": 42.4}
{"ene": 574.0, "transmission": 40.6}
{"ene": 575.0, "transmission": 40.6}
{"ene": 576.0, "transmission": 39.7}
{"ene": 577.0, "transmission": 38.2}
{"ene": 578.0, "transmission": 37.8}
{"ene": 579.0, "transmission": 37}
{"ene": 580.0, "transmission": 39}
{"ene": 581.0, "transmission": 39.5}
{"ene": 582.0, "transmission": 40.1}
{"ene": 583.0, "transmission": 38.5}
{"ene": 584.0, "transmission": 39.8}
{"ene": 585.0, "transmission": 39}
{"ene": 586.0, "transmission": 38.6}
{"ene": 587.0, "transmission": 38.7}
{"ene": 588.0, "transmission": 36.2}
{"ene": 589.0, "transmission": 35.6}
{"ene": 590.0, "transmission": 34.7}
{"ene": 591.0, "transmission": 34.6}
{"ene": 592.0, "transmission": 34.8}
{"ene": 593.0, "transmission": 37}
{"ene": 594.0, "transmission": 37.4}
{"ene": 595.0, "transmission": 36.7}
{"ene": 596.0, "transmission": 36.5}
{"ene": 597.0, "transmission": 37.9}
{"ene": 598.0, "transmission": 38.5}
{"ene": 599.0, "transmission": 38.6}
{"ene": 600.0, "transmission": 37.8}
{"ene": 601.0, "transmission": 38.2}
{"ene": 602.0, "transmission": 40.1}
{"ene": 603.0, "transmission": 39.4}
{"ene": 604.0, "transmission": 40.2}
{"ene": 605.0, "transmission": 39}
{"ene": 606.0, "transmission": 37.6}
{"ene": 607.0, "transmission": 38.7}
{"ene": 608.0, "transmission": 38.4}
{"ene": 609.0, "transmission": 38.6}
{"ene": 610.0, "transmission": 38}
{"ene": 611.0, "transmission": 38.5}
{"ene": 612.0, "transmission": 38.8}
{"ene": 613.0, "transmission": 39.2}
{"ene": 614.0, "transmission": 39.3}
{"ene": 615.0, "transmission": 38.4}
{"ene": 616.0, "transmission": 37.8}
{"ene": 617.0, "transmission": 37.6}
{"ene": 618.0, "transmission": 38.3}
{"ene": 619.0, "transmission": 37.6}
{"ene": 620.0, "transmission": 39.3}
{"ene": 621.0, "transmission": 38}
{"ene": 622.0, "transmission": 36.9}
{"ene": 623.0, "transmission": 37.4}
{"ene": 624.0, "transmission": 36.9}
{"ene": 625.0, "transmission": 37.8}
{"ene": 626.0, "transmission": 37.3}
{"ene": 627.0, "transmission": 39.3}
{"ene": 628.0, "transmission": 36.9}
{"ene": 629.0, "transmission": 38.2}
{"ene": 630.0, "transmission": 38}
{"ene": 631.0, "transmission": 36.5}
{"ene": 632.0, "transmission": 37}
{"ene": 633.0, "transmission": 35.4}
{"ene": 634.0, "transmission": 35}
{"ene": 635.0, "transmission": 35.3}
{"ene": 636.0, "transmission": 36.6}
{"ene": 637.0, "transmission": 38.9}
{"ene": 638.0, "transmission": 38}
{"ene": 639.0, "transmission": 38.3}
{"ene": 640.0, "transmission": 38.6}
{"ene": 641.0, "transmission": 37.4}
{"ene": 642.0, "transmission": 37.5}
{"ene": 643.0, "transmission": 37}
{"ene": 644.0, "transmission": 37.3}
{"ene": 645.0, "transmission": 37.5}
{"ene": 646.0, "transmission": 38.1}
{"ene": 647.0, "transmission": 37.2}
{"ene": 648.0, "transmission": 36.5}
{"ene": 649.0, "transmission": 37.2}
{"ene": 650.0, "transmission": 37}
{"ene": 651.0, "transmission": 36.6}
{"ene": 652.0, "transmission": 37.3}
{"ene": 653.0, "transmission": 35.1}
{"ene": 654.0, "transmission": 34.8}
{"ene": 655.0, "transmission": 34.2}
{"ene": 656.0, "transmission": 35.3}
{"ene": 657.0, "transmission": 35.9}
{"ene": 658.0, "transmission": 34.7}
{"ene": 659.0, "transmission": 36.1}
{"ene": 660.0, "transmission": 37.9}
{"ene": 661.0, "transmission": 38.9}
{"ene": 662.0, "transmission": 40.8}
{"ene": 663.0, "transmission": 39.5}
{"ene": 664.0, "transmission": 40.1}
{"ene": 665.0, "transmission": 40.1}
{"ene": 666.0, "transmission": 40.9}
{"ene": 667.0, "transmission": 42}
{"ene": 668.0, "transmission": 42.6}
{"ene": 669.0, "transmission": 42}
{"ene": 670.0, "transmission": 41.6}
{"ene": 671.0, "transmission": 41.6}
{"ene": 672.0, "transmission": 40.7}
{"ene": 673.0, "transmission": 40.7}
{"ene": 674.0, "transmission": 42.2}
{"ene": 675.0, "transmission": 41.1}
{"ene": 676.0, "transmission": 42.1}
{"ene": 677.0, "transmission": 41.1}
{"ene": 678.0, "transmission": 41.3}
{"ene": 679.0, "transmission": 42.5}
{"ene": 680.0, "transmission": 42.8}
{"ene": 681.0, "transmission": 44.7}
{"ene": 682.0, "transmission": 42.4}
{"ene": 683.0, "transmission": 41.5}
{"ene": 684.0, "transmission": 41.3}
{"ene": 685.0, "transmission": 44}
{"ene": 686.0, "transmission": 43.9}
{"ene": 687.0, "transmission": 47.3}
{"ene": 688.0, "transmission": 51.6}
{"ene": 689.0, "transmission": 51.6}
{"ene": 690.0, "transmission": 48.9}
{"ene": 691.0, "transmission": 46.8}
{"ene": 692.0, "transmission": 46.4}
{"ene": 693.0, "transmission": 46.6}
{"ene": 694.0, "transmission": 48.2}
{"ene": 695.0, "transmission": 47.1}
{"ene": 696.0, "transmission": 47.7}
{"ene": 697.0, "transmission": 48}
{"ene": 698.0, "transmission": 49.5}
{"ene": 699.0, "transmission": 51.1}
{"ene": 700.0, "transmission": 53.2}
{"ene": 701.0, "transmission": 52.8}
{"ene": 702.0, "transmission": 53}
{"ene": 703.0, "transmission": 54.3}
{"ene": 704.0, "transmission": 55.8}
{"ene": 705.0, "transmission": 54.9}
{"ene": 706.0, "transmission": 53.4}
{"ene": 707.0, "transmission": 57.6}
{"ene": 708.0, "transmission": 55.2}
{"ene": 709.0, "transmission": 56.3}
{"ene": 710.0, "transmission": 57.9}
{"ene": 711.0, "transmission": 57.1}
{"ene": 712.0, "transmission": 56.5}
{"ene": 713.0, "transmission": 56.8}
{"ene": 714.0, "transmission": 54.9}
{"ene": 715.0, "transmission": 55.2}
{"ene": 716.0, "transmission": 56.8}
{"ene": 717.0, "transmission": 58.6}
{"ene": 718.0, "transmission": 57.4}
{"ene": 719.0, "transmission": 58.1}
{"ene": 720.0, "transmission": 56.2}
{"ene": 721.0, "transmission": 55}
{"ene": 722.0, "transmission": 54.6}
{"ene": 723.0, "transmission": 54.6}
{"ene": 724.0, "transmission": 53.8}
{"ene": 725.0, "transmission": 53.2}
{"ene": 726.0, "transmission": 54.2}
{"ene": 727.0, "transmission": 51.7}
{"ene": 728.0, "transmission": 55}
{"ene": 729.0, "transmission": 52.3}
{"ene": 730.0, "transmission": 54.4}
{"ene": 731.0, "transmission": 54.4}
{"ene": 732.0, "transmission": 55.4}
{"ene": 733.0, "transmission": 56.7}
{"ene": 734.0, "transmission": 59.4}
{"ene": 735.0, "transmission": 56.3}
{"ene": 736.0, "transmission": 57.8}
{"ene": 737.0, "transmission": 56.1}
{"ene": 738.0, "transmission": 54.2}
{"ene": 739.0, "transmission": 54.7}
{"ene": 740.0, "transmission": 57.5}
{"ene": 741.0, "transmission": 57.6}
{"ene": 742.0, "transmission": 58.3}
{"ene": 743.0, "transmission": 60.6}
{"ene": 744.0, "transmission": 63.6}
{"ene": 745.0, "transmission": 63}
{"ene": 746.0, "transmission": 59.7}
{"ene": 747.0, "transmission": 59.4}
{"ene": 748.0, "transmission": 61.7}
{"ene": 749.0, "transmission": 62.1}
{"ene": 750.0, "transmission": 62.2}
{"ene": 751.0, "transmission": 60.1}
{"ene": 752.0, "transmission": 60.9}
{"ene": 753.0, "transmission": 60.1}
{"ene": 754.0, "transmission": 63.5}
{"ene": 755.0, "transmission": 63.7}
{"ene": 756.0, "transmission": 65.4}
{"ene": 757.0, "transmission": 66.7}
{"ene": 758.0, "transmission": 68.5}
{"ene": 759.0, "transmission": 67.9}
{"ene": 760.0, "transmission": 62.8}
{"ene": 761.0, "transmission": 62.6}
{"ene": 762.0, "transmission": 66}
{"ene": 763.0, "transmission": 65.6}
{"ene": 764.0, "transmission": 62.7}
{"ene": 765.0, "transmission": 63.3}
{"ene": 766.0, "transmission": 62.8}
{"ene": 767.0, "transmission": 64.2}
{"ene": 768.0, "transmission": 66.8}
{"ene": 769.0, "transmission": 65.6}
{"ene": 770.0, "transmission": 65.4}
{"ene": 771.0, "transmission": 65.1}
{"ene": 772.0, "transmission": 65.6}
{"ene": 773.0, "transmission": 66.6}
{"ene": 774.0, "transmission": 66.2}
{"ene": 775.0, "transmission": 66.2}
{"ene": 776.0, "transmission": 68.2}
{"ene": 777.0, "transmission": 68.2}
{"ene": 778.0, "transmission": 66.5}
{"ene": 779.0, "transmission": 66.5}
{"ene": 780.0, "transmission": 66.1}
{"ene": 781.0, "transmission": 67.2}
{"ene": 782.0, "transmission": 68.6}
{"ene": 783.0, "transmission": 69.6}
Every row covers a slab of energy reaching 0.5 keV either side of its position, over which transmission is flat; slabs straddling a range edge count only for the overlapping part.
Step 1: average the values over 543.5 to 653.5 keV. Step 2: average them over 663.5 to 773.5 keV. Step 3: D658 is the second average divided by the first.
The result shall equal 1.41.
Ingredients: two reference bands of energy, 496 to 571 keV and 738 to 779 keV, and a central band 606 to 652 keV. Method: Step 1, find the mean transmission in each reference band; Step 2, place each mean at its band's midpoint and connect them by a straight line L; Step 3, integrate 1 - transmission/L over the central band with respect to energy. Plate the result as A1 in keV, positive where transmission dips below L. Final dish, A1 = 9.0 keV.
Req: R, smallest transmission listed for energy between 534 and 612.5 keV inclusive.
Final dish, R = 34.6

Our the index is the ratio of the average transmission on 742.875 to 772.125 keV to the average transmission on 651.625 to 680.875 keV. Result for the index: 1.61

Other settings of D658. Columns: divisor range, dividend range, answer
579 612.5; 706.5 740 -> 1.47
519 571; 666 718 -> 1.29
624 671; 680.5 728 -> 1.37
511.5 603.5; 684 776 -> 1.54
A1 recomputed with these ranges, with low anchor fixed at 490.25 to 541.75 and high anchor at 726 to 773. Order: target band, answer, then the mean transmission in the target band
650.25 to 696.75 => 8.7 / 41.8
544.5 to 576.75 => -2.2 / 39.9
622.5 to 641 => 3.6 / 37.3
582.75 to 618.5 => 3.7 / 38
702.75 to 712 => -0.1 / 55.9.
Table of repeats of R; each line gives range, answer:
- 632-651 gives 35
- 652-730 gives 34.2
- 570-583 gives 37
